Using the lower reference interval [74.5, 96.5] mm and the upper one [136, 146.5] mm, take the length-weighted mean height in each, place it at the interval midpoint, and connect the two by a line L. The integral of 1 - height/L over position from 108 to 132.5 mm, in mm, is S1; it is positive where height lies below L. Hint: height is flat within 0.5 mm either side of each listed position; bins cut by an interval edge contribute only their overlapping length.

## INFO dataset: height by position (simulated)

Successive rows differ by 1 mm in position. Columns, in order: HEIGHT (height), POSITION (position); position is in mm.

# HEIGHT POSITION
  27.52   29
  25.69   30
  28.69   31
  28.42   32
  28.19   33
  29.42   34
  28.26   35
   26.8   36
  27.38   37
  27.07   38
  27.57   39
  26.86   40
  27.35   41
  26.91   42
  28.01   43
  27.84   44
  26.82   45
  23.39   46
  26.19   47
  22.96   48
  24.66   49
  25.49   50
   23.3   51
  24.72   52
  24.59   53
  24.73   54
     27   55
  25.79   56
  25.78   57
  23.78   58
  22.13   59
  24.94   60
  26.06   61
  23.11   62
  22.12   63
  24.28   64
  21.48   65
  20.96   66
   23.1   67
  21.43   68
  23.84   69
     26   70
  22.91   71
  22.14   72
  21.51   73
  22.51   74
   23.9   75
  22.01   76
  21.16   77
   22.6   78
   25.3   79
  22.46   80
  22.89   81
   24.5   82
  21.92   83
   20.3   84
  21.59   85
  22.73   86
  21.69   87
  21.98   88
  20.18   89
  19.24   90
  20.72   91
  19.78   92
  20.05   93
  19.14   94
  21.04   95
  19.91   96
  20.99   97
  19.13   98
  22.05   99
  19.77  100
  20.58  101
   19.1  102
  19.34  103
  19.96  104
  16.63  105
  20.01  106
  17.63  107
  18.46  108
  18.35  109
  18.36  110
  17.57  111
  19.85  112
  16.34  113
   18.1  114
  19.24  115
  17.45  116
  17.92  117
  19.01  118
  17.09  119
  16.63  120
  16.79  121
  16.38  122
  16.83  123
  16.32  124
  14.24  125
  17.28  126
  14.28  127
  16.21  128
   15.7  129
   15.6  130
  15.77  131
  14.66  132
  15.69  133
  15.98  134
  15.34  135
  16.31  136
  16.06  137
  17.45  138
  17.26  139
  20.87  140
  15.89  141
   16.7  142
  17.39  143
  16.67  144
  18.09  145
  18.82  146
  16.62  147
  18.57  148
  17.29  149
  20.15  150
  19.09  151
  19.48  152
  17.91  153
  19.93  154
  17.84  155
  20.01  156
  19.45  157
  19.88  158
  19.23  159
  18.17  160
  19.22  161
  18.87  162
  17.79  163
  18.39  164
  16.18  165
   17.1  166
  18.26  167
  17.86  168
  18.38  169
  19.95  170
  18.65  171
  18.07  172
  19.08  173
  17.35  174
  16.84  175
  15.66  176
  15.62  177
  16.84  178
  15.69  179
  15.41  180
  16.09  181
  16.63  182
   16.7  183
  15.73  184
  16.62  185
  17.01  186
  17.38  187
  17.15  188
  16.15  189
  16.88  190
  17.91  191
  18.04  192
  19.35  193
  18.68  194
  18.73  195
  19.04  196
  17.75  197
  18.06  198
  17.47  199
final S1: 2.7 mm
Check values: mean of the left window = 21.6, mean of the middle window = 16.9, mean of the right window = 17.5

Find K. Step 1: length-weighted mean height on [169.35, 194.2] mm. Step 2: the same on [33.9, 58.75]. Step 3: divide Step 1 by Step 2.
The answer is 0.7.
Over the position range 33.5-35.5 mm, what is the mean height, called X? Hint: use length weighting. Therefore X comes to 28.8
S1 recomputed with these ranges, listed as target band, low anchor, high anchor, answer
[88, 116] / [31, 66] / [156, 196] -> 3.7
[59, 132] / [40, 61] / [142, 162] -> 7.8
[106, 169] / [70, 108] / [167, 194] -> 4.7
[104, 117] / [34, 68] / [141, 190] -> 1.9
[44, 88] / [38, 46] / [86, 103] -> 0.8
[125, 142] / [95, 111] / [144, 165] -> 2.4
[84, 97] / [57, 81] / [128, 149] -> 0.3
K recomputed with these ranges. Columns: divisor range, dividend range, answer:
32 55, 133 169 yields 0.68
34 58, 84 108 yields 0.77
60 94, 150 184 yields 0.80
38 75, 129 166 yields 0.72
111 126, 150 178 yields 1.06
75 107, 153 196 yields 0.85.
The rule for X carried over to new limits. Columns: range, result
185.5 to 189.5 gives 16.9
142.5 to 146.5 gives 17.7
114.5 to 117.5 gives 18.2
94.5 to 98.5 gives 20.3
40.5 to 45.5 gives 27.4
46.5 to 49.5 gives 24.6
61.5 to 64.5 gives 23.2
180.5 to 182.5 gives 16.4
